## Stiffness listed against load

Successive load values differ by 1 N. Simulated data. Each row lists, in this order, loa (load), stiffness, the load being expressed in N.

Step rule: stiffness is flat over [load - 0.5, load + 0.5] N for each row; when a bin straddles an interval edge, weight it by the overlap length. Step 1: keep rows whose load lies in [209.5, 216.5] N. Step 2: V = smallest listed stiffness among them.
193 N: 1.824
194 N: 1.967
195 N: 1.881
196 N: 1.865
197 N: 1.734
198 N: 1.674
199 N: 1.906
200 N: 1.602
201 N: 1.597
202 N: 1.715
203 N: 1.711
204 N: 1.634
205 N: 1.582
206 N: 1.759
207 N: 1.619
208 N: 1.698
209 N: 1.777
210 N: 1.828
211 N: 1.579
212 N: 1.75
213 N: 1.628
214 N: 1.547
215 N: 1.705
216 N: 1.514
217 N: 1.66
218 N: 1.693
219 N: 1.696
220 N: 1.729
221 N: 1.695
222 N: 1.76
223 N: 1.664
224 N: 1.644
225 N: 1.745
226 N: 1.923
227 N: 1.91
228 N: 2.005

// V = 1.514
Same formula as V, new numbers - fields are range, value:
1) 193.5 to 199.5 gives 1.674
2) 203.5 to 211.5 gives 1.579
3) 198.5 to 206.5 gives 1.582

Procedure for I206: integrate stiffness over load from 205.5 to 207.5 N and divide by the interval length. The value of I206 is 1.69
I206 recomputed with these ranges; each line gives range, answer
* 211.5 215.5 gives 1.66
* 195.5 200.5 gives 1.76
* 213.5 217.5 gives 1.61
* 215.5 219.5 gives 1.64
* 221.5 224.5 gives 1.69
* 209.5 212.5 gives 1.72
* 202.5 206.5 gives 1.67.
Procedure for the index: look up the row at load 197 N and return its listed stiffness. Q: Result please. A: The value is 1.734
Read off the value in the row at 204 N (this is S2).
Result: 1.634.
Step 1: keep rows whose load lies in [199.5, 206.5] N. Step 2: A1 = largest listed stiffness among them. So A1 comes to 1.759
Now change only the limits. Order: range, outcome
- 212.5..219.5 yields 1.705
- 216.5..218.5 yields 1.693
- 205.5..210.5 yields 1.828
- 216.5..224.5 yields 1.76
